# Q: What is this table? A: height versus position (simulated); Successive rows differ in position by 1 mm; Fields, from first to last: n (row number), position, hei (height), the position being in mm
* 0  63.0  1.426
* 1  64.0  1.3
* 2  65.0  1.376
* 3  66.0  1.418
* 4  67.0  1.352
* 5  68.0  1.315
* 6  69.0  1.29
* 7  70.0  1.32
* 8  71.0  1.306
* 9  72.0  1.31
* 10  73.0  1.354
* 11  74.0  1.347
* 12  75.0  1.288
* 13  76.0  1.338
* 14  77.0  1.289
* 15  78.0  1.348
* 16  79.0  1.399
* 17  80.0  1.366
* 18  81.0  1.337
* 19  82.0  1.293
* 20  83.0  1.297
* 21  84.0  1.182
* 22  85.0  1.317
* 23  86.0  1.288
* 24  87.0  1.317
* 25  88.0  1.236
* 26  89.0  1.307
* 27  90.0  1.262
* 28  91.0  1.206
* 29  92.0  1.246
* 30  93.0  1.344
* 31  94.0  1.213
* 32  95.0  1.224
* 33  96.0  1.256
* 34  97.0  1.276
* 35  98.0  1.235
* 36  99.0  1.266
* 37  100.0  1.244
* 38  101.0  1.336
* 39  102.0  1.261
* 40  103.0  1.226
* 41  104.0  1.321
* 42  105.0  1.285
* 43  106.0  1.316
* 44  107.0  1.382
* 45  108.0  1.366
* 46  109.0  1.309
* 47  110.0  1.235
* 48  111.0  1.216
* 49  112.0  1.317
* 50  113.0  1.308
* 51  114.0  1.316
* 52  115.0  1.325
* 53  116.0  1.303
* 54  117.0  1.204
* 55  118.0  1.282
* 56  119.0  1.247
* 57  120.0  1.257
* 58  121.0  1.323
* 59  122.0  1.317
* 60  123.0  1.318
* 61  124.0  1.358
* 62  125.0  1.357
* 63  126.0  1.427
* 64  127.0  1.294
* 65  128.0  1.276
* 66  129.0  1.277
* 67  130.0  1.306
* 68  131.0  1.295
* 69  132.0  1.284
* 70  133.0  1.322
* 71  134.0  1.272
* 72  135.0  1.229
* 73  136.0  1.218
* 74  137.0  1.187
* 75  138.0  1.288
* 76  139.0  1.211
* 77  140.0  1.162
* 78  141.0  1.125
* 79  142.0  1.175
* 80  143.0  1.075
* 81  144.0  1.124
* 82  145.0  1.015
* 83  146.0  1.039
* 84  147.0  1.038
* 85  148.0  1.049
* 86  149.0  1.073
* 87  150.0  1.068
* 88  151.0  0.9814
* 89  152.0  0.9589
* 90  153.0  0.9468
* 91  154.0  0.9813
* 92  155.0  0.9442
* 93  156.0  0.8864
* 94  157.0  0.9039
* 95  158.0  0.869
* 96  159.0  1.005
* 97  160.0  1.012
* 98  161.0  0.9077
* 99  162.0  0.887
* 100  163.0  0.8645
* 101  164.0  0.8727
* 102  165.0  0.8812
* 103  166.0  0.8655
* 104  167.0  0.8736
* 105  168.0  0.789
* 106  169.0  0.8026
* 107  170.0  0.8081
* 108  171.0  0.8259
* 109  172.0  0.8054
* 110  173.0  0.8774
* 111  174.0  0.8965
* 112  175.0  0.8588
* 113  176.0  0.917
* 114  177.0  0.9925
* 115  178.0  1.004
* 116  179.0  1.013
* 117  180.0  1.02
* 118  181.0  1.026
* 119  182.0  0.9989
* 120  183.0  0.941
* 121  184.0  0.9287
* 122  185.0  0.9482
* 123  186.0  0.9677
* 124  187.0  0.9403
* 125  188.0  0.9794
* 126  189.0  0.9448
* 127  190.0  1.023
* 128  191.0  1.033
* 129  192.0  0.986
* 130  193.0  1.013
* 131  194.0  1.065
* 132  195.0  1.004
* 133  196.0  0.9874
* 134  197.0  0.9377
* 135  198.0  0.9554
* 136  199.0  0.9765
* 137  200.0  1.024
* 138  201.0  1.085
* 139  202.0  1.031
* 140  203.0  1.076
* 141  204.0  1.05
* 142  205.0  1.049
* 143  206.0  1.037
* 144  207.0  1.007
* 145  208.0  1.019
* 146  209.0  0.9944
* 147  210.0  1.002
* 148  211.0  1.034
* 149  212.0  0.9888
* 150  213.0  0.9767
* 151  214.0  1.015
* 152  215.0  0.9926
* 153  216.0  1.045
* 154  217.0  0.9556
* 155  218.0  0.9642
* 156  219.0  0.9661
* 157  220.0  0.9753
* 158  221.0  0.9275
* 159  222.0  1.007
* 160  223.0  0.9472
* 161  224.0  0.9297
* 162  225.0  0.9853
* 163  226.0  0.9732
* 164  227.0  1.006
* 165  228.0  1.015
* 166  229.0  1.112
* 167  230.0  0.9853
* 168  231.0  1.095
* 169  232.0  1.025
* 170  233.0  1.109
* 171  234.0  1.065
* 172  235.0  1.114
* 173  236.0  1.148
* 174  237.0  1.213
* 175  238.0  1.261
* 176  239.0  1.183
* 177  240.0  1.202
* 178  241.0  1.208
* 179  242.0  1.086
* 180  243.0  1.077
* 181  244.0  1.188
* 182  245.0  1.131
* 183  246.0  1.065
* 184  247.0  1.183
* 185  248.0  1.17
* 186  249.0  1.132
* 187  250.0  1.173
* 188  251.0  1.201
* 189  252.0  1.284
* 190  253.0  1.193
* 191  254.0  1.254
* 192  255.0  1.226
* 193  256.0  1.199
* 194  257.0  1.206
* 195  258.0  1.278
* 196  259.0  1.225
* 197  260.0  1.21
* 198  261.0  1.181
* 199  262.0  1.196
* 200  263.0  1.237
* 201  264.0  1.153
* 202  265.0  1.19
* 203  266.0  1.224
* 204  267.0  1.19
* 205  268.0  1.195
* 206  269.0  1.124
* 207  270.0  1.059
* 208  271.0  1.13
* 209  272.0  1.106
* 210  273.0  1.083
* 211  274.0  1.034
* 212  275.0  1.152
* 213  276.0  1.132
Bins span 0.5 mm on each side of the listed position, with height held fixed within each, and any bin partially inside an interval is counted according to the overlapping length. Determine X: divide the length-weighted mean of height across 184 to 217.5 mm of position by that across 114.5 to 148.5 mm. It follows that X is 0.81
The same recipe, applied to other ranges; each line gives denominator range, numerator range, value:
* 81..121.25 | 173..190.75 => 0.75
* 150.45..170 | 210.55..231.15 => 1.10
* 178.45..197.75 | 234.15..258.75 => 1.20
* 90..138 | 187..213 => 0.79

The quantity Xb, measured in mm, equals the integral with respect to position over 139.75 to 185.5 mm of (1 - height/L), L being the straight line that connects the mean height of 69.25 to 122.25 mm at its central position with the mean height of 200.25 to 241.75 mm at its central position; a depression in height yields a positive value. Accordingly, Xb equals 8.0 mm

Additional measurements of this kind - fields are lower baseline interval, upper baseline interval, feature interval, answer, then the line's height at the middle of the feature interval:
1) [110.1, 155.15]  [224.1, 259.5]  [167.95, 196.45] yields 5.52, 1.17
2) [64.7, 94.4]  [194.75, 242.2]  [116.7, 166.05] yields 2.62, 1.19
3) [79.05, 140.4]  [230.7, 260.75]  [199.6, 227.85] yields 4.60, 1.2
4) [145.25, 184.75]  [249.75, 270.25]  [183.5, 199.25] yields 0.44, 1.01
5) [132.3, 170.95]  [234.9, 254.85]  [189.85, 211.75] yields 1.66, 1.1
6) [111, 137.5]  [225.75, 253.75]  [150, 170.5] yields 5.54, 1.24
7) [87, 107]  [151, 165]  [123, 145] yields -3.80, 1.06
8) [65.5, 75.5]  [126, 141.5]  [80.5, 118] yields 0.45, 1.3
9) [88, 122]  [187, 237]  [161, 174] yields 3.17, 1.12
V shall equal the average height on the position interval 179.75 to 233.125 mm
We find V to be 1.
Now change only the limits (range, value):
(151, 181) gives 0.909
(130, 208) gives 1.01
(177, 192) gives 0.984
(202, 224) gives 1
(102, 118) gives 1.29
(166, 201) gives 0.947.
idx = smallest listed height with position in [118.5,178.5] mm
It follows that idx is 0.789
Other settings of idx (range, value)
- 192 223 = 0.9275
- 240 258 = 1.065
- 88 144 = 1.075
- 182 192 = 0.9287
